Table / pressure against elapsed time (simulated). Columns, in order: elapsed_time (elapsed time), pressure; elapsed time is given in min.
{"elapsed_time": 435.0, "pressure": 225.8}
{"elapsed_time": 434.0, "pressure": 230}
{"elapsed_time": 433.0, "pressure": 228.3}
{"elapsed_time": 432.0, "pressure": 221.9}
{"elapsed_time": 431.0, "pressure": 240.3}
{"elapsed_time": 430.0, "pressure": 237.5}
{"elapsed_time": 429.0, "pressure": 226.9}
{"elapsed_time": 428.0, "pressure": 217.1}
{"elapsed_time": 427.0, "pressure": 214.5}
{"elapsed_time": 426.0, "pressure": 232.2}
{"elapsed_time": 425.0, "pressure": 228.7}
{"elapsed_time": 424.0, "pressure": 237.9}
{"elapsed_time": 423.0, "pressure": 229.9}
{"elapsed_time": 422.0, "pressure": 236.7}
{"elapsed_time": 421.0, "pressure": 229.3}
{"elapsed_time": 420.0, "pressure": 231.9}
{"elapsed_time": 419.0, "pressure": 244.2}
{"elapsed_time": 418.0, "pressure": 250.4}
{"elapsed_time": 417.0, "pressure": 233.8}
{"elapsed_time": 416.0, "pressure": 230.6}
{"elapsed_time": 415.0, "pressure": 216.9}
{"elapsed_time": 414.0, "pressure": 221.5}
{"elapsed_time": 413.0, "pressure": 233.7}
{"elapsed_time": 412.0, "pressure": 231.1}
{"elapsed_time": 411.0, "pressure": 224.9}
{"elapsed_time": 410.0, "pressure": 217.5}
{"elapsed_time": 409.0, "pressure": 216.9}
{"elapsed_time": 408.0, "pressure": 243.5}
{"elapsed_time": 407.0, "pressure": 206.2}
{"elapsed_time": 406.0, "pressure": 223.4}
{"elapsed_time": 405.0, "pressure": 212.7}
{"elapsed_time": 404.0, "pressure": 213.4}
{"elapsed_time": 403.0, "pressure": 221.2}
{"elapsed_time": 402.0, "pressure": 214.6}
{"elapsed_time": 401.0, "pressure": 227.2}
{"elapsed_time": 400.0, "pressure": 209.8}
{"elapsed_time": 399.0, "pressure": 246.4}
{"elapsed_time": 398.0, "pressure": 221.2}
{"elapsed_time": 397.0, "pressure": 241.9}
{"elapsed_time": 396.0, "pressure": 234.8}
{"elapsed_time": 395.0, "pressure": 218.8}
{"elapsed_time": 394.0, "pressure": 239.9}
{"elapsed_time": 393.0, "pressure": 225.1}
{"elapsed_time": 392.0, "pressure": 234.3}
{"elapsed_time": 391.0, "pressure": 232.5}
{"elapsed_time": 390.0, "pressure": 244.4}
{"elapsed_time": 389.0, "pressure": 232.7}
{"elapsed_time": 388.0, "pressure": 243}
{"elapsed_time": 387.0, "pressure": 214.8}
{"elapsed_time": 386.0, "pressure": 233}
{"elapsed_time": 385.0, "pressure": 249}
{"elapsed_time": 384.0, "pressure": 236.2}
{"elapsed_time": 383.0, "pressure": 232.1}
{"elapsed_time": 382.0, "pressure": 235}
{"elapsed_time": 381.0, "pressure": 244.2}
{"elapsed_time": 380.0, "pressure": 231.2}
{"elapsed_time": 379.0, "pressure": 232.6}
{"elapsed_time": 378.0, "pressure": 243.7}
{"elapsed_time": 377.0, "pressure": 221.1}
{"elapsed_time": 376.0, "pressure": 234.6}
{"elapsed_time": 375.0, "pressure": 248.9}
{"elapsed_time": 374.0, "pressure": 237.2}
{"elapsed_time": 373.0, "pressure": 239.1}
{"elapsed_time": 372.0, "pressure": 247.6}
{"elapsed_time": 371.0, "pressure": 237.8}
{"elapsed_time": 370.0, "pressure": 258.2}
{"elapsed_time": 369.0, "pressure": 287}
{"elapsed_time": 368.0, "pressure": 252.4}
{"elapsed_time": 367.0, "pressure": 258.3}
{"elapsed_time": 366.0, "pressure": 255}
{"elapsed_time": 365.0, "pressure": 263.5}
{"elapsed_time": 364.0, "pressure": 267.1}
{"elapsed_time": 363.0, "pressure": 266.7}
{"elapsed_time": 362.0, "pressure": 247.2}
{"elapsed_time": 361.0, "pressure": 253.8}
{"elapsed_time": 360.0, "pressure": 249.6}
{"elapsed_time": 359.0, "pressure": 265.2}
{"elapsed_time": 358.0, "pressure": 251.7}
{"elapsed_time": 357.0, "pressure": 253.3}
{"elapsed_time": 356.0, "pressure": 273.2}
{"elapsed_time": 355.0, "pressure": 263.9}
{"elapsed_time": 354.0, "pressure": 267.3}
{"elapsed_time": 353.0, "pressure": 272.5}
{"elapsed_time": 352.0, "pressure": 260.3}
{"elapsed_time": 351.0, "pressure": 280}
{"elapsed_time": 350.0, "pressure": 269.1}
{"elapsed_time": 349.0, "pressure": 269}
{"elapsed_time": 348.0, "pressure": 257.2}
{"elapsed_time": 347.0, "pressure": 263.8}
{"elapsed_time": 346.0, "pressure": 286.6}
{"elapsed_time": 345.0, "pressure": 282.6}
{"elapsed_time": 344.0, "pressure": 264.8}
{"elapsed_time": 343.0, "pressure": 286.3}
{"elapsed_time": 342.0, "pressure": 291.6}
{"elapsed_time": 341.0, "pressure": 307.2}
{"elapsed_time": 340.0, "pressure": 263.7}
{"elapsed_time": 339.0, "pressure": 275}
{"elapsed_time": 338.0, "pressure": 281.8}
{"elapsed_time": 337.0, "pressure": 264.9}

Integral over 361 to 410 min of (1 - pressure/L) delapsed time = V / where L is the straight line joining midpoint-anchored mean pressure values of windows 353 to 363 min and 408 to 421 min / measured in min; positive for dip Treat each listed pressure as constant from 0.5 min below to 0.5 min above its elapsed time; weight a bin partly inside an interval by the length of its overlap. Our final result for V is 1.65 min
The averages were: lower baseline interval 259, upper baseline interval 230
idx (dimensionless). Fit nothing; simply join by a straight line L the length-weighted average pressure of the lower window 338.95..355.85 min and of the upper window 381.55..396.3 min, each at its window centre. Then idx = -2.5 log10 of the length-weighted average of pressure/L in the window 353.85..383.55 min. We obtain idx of 0.013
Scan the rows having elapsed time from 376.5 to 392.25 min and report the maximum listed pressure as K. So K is 249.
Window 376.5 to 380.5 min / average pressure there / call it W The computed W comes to 232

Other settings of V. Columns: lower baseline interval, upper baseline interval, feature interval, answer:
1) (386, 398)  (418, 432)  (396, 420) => 0.6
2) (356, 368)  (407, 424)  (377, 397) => 0.9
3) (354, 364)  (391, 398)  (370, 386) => 0.4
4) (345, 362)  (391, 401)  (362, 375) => -0.1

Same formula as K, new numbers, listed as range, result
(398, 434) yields 250.4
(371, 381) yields 248.9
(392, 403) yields 246.4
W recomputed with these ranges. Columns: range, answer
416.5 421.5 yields 238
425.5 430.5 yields 226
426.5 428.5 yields 216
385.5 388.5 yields 230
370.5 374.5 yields 240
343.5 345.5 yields 274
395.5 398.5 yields 233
